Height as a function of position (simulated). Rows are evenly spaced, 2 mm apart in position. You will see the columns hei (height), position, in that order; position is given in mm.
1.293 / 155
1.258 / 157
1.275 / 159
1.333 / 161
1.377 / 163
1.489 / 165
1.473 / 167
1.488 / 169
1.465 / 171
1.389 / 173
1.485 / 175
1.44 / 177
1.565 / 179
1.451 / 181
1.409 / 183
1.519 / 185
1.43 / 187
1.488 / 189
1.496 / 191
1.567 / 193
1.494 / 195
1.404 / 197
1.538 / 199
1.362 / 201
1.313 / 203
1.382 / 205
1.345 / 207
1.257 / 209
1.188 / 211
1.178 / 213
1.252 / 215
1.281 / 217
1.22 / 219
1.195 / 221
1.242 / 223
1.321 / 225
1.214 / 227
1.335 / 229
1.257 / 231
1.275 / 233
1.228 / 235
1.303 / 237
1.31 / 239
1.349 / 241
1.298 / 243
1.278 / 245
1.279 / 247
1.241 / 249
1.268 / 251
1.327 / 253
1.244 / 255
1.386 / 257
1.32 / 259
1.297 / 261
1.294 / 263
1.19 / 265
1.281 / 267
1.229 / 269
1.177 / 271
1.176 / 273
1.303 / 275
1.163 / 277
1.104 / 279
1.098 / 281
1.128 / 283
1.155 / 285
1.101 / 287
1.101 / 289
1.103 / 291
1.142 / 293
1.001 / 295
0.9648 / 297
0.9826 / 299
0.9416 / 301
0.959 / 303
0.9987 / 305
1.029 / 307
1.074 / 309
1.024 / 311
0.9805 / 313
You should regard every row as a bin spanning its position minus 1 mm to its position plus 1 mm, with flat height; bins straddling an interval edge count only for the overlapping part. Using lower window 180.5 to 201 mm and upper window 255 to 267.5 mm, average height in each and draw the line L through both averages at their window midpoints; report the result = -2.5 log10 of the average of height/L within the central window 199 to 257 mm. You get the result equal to 0.08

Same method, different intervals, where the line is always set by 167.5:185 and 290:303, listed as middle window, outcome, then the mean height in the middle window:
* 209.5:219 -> 0.08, 1.23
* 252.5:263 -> -0.13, 1.31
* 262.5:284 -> -0.08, 1.19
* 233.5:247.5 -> -0.06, 1.29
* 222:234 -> 0.00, 1.27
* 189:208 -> -0.04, 1.44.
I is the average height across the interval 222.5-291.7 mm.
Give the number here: 1.24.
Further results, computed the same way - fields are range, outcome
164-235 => 1.38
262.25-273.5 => 1.23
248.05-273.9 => 1.26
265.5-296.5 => 1.15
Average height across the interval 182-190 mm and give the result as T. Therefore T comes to 1.46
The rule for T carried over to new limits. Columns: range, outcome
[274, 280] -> 1.19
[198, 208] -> 1.39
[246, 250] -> 1.26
